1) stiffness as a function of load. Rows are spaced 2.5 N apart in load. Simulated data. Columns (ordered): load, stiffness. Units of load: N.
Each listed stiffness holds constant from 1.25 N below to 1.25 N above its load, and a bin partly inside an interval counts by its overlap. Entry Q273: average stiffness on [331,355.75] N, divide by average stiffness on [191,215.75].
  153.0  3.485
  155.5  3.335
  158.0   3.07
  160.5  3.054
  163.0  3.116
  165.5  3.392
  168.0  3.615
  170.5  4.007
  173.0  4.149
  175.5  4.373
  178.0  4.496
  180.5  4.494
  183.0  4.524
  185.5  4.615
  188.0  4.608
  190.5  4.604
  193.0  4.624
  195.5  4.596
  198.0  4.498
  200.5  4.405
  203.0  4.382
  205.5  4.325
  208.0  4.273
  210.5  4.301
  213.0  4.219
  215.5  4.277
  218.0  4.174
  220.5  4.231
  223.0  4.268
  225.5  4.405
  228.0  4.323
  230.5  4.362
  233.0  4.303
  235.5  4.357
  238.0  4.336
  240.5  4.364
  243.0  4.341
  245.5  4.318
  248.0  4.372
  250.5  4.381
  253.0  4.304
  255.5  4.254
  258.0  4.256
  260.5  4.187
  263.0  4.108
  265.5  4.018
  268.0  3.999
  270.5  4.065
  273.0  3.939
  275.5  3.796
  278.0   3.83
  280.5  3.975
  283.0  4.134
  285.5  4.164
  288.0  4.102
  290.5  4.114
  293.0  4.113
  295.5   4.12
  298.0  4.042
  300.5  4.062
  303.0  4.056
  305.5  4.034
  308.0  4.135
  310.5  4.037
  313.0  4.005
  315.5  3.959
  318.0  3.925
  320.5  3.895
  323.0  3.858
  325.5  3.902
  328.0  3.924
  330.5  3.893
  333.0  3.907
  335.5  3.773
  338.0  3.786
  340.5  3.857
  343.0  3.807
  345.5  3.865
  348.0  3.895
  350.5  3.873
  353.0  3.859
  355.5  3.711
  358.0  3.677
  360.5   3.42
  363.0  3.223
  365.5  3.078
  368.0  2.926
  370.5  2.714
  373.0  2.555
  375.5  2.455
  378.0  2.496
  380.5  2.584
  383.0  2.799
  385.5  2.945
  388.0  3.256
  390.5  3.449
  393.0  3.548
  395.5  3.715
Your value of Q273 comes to 0.87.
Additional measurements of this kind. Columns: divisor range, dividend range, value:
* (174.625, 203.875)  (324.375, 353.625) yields 0.85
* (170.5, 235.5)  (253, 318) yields 0.93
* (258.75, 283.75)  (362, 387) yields 0.69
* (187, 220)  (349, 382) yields 0.71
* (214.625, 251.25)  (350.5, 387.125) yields 0.71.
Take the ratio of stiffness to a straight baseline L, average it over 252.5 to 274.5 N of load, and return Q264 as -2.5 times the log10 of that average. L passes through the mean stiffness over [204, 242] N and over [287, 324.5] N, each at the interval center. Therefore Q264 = 0.01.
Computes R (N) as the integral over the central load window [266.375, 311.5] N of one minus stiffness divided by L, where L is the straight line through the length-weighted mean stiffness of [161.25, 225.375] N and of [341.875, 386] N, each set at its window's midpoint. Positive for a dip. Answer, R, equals -4.5 N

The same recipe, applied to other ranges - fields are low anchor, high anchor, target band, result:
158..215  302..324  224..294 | -1.9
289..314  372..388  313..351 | -3.8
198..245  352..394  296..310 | -1.6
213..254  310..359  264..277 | 0.6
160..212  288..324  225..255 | -1.5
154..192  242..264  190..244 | -2.9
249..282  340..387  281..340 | -4.8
